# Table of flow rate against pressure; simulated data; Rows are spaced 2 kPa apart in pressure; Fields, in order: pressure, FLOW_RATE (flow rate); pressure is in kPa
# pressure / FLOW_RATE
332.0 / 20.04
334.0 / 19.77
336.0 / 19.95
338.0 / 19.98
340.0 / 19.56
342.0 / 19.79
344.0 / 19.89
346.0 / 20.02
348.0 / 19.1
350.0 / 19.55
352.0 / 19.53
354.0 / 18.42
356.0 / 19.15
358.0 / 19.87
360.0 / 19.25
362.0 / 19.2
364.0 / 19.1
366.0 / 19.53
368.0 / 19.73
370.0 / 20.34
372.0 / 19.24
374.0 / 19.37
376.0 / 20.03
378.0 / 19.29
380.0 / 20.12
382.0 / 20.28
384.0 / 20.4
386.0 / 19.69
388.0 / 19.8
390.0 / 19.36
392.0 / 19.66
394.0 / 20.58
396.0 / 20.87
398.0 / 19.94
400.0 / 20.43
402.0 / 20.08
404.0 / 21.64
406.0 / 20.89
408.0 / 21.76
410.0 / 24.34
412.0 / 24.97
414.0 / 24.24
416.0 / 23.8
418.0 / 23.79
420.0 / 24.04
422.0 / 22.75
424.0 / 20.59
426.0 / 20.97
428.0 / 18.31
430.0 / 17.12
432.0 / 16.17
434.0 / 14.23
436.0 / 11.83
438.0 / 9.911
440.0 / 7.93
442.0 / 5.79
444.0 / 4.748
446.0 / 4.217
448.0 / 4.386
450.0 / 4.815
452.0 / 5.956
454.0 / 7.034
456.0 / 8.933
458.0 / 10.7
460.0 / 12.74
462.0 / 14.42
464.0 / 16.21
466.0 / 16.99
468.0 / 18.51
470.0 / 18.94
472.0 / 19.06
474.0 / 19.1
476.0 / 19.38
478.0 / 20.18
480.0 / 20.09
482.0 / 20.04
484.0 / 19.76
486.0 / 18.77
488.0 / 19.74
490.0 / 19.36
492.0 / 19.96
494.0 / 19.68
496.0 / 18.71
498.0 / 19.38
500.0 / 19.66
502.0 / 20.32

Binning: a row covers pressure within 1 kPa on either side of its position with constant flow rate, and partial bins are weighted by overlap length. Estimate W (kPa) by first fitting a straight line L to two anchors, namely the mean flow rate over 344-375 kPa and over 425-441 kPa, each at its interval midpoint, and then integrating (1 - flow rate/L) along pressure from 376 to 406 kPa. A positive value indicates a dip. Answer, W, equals -4.9 kPa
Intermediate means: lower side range 19.4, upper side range 14.6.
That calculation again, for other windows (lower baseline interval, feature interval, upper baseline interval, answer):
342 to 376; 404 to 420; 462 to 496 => -3.39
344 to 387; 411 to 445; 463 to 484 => 3.68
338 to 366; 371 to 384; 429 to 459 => -2.58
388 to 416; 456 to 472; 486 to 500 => 3.79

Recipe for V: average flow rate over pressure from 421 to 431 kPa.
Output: 19.9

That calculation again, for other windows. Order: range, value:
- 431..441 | 12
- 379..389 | 20.1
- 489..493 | 19.7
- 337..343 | 19.8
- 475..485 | 19.9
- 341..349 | 19.7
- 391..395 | 20.1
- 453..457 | 7.98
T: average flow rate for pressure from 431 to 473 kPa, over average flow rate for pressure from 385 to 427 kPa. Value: 0.5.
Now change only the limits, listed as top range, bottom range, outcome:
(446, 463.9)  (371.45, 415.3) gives 0.42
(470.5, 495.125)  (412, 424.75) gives 0.84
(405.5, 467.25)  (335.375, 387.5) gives 0.76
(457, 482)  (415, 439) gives 0.93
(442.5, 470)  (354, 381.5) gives 0.52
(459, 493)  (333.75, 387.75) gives 0.94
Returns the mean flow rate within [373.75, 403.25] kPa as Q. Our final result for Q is 20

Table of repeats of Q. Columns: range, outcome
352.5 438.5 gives 19.9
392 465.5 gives 15.9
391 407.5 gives 20.5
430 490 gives 13.6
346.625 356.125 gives 19.2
